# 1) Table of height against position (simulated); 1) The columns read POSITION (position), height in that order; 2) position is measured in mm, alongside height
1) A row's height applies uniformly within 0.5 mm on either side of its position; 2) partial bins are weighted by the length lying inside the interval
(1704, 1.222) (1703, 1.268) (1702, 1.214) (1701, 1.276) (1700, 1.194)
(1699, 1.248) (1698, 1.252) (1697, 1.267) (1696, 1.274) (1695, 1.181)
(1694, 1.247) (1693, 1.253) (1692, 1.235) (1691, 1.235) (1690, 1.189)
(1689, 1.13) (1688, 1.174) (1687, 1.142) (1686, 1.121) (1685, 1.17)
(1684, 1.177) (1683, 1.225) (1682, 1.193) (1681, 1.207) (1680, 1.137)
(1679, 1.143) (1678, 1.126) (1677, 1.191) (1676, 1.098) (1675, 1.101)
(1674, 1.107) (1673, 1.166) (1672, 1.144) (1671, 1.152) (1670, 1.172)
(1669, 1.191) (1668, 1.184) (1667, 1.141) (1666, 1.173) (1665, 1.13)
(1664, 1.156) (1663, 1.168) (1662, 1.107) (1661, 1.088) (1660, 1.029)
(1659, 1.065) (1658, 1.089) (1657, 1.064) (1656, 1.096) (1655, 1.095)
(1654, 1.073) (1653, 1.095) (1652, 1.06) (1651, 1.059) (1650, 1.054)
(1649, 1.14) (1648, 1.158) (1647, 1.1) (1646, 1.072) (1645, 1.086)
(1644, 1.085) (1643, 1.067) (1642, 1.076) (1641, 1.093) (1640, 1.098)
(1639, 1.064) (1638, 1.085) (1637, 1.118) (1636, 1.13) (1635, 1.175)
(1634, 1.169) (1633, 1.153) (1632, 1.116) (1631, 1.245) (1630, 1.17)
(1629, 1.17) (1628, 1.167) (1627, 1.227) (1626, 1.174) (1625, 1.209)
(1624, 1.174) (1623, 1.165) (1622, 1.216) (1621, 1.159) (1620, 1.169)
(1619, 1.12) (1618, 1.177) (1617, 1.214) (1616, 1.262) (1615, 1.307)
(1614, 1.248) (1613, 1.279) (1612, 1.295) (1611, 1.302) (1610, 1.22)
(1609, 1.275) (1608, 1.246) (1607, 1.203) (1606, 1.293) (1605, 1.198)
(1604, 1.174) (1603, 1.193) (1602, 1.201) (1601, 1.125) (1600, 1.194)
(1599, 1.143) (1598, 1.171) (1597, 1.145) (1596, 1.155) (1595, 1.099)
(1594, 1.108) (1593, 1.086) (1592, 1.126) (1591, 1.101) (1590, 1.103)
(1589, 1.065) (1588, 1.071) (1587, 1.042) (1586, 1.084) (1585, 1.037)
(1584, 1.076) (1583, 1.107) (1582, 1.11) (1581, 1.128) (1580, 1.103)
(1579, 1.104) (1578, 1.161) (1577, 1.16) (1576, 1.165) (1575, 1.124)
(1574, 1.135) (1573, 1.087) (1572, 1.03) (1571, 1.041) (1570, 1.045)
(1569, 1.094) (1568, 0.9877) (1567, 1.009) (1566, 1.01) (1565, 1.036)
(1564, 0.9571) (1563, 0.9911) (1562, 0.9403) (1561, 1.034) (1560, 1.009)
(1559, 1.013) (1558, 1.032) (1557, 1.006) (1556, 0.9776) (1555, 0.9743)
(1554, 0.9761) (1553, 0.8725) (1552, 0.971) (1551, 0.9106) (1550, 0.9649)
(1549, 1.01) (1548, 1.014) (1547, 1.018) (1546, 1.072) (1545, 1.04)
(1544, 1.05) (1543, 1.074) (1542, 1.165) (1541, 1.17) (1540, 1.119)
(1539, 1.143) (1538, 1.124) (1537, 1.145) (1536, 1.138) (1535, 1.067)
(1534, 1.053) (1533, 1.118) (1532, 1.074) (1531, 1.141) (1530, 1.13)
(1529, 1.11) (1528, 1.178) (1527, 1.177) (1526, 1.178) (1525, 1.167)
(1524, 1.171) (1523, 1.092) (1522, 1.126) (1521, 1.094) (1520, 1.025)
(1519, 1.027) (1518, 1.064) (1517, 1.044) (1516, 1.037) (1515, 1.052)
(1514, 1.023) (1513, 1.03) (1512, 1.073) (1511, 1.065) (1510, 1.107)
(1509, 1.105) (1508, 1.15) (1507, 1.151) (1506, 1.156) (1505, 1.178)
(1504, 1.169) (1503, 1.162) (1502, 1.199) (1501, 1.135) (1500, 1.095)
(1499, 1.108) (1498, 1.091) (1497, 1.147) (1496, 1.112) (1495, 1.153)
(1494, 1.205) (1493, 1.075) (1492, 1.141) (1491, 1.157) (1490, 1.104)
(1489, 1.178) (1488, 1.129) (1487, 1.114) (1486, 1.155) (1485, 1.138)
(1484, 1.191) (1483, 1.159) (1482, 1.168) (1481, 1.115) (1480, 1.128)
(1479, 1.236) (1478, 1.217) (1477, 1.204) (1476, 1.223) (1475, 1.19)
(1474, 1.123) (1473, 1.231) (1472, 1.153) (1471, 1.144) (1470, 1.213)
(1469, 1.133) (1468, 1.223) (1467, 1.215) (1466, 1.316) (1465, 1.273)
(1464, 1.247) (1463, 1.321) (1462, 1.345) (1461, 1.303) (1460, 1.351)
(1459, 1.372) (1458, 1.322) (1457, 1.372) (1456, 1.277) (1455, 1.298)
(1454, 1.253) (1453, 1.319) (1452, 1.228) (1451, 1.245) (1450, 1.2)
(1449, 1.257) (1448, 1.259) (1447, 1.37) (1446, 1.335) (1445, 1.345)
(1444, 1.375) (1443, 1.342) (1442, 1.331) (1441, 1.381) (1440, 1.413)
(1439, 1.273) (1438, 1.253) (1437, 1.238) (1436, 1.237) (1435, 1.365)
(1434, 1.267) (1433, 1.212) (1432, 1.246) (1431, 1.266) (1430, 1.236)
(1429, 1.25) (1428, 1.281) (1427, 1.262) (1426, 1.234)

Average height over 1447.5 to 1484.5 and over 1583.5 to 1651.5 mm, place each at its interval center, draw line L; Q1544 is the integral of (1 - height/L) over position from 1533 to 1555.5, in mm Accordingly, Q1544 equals 2.7 mm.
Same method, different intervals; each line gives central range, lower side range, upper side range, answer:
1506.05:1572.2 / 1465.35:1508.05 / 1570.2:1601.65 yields 4.28 mm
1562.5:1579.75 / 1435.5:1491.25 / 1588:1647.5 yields 1.76 mm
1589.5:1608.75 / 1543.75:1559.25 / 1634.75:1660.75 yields -2.26 mm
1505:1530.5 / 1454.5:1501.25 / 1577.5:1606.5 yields 1.54 mm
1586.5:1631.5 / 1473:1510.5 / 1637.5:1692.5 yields -1.87 mm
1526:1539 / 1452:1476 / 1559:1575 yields -0.21 mm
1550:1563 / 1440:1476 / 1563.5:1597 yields 1.68 mm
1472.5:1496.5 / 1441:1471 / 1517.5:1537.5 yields 1.17 mm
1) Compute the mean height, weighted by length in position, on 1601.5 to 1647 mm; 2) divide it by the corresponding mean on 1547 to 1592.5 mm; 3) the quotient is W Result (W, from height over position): 1.13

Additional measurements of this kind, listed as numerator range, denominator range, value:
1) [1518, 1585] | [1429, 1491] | 0.86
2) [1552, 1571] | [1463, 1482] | 0.83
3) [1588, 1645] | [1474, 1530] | 1.03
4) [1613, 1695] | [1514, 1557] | 1.07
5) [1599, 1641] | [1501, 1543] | 1.07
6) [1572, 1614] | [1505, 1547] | 1.04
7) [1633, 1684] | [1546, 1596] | 1.07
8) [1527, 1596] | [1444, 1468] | 0.82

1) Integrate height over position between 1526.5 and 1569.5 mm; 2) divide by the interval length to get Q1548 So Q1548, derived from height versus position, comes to 1.05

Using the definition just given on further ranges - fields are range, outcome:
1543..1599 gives 1.05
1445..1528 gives 1.18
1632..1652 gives 1.1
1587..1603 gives 1.13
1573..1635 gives 1.17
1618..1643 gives 1.15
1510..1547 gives 1.1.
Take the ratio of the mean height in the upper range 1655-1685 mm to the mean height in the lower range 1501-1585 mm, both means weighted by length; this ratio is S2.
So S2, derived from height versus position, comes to 1.06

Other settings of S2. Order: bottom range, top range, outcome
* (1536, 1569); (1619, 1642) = 1.12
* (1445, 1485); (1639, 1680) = 0.89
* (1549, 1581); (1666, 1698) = 1.14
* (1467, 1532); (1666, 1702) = 1.04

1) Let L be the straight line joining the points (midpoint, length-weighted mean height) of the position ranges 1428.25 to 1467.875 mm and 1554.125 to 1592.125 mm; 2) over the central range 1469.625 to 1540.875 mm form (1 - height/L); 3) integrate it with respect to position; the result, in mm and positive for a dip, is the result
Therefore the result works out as 3.30 mm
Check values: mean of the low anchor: 1.29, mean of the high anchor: 1.06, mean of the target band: 1.13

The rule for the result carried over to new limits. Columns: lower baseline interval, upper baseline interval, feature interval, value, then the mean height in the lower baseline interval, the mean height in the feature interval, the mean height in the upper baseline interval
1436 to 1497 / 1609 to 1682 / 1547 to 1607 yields 5.44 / 1.23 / 1.07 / 1.15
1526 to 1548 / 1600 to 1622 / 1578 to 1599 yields 1.48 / 1.11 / 1.1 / 1.22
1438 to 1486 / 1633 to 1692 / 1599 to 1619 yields -1.12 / 1.26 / 1.23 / 1.13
